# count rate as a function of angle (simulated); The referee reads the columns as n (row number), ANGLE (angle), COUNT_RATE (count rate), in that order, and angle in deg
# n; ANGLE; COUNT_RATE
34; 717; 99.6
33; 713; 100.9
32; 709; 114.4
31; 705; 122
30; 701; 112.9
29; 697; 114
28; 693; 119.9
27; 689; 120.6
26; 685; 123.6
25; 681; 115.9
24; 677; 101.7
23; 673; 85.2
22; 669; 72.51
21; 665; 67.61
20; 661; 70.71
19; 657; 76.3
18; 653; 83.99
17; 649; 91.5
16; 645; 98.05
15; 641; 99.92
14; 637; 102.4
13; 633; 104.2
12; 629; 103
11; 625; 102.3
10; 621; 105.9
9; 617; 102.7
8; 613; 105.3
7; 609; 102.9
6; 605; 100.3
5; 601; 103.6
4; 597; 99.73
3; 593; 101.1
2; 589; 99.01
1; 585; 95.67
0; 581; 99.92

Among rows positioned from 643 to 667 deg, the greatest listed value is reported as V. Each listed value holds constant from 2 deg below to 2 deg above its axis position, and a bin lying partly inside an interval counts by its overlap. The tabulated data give 98.05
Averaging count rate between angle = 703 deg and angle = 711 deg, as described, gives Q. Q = 118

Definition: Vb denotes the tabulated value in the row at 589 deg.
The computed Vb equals 99.01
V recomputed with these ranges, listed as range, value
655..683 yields 115.9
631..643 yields 104.2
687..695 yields 120.6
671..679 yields 101.7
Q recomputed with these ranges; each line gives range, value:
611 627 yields 104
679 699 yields 119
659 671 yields 70.3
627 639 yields 103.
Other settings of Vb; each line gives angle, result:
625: 102.3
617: 102.7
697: 114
